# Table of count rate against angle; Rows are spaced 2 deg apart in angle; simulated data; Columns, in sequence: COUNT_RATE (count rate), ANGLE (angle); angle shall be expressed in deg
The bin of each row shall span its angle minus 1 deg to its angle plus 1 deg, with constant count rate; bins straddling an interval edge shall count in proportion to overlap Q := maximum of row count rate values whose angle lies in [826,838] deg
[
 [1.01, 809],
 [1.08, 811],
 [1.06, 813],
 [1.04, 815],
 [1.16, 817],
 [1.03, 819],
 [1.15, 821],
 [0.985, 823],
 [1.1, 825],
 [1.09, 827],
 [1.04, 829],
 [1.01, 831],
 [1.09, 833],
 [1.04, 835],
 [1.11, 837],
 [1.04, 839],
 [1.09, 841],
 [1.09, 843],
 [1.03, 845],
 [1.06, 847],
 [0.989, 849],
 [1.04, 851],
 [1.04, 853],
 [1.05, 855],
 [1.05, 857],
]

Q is 1.11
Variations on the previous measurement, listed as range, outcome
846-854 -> 1.06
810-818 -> 1.16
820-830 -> 1.15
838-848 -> 1.09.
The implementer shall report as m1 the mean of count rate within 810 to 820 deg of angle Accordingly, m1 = 1.07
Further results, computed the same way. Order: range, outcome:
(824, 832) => 1.06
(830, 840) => 1.06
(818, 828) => 1.07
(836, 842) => 1.08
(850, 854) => 1.04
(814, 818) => 1.1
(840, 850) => 1.05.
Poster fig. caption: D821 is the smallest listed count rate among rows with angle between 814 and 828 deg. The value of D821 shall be 0.985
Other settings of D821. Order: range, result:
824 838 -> 1.01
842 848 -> 1.03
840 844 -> 1.09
